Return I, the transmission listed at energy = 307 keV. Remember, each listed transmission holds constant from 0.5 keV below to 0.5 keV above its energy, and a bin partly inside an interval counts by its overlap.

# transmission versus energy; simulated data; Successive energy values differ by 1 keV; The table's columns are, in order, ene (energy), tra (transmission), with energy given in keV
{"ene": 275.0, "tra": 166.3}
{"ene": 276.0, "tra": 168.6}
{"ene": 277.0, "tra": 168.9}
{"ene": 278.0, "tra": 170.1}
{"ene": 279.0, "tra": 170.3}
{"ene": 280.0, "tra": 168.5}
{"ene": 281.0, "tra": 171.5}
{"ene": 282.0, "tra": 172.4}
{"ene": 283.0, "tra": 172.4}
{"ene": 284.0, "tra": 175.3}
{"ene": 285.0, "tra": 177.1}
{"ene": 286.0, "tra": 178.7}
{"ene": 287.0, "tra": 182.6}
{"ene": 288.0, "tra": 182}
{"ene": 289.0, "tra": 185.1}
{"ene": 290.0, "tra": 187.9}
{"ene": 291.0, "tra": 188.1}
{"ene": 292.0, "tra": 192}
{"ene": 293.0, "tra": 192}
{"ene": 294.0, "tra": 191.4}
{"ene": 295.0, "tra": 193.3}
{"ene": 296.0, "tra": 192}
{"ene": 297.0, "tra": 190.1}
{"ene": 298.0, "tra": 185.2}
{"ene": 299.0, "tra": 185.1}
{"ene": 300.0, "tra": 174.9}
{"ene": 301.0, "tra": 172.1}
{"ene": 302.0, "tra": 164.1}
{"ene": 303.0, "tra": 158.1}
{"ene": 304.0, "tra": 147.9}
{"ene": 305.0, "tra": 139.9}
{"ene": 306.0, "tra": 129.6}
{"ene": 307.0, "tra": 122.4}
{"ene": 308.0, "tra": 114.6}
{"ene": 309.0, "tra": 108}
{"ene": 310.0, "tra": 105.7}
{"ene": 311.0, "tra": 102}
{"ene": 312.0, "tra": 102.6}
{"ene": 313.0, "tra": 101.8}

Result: 122.4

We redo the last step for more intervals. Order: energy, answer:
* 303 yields 158.1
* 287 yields 182.6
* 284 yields 175.3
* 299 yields 185.1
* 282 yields 172.4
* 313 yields 101.8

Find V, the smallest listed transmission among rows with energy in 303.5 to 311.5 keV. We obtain 102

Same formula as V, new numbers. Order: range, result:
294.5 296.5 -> 192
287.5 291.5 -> 182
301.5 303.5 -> 158.1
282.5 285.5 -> 172.4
